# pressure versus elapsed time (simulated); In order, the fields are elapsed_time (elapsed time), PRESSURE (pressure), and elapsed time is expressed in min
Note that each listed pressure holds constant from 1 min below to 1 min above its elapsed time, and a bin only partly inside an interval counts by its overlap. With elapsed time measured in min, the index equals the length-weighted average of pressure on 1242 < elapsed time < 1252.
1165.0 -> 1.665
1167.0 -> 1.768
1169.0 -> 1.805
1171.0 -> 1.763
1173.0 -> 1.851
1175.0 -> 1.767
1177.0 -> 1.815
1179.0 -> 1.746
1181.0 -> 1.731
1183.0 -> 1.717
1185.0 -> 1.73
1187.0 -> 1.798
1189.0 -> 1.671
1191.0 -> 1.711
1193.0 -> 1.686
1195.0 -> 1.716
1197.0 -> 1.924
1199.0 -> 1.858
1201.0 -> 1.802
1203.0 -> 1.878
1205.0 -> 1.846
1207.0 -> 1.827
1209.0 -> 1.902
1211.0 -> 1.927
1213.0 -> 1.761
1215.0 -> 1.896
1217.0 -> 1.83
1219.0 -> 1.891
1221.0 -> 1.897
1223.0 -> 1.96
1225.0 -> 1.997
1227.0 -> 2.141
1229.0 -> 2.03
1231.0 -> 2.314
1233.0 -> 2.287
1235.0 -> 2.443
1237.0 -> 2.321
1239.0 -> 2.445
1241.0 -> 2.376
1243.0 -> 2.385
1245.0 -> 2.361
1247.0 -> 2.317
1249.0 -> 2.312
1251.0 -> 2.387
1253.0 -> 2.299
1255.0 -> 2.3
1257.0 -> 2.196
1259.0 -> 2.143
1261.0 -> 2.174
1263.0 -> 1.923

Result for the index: 2.35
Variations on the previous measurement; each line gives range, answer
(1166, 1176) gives 1.79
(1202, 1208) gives 1.85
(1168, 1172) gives 1.78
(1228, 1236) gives 2.27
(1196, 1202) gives 1.86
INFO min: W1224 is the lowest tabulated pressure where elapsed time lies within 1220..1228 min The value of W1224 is 1.897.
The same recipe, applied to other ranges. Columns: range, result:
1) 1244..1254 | 2.299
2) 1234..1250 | 2.312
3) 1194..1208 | 1.716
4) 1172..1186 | 1.717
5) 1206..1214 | 1.761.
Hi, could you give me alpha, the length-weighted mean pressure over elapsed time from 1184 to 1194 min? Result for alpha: 1.72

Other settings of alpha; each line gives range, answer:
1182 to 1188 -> 1.75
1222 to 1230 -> 2.03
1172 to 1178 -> 1.81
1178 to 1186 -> 1.73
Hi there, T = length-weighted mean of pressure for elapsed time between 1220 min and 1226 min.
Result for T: 1.95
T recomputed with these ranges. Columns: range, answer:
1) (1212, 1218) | 1.83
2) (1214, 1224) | 1.89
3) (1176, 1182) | 1.76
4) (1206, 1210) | 1.86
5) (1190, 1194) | 1.7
